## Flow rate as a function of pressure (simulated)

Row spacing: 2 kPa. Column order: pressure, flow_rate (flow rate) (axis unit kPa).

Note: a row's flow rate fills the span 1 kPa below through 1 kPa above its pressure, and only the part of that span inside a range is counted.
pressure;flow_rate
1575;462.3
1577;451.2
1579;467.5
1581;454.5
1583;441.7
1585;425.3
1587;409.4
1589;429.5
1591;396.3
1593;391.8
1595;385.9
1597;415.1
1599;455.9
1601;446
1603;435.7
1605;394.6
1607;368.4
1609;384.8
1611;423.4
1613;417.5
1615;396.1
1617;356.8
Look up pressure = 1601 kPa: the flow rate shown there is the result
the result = 446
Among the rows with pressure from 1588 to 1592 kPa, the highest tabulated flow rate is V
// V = 429.5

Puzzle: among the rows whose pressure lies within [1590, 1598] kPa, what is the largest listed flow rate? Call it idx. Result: 415.1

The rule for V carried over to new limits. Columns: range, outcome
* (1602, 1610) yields 435.7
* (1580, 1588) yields 454.5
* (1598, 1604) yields 455.9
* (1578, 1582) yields 467.5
